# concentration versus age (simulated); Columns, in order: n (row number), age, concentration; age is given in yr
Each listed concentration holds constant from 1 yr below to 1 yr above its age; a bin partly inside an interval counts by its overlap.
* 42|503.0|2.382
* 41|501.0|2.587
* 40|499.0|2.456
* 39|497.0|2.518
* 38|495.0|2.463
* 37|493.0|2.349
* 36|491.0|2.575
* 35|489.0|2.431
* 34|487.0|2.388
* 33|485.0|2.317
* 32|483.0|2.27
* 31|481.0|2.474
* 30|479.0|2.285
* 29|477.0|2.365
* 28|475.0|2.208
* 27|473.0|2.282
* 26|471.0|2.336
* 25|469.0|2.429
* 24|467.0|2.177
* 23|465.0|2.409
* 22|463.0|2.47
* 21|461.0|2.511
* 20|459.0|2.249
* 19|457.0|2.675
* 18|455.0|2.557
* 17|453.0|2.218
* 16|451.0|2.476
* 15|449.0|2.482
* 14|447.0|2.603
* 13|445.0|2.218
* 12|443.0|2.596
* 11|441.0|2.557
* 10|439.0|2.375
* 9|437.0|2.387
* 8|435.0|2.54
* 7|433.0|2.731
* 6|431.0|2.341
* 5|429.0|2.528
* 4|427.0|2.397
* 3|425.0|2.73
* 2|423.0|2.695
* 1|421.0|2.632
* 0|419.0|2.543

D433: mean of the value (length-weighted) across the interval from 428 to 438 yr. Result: 2.51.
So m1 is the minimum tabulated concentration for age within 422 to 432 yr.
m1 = 2.341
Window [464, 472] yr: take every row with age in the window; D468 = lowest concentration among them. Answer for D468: 2.177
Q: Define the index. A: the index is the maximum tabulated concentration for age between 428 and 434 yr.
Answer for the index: 2.731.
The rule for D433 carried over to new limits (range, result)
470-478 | 2.3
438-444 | 2.51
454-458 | 2.62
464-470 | 2.34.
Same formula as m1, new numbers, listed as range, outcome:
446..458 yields 2.218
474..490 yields 2.208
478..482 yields 2.285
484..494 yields 2.317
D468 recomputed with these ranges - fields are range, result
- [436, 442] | 2.375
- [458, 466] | 2.249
